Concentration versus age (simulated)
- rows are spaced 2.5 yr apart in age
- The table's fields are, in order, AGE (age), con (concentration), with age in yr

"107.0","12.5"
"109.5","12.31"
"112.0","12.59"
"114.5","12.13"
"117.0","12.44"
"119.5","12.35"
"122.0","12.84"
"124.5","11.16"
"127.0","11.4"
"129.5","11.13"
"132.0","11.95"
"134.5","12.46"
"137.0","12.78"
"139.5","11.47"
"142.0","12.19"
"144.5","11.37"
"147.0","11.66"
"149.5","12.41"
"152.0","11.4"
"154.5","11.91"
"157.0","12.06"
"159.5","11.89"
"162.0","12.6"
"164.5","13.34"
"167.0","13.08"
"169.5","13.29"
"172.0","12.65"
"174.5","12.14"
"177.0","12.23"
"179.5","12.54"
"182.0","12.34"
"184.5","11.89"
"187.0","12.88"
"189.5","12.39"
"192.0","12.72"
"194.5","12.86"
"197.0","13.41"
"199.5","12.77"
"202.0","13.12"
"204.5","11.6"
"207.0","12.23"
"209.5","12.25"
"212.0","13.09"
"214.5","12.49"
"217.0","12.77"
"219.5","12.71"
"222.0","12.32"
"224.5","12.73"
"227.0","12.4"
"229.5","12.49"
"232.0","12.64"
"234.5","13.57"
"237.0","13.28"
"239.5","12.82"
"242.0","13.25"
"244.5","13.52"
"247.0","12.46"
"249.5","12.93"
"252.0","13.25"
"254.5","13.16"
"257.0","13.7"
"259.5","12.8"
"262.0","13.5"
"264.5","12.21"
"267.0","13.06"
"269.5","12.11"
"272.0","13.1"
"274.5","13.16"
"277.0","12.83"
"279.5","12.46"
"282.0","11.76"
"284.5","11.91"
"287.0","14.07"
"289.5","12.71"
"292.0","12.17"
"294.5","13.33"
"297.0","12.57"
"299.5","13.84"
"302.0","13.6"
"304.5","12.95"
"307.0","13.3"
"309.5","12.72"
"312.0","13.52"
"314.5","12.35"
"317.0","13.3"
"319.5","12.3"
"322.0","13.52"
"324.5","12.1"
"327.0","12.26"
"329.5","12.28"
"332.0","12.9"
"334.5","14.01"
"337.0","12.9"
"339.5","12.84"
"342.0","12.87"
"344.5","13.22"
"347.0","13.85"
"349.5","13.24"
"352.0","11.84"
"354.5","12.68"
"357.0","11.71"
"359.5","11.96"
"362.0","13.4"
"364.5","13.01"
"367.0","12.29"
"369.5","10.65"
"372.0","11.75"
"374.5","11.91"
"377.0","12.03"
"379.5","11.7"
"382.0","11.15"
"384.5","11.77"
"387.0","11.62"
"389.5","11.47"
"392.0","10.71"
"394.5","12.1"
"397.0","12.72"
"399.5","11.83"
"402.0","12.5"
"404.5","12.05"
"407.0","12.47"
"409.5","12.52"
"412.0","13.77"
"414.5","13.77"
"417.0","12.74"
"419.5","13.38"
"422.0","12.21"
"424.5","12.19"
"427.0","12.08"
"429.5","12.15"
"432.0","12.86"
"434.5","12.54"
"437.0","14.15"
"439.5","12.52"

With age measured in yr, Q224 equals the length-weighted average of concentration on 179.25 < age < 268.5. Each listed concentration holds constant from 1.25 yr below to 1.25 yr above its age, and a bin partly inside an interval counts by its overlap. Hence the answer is 12.8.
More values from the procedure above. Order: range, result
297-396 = 12.5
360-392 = 11.9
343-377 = 12.4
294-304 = 13.3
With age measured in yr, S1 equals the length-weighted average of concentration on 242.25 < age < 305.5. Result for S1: 12.9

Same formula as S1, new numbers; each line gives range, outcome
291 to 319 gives 13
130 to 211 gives 12.4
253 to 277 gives 13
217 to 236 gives 12.7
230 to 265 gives 13.1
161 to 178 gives 12.8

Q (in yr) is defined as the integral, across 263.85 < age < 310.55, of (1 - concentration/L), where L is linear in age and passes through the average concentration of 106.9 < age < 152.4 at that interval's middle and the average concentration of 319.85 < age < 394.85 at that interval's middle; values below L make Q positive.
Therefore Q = -2.3 yr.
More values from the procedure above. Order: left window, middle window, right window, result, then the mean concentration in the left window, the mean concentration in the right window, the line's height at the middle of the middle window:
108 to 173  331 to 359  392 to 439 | -0.9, 12.2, 12.6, 12.5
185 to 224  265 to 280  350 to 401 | -0.5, 12.6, 11.9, 12.4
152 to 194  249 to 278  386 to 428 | -1.3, 12.5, 12.4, 12.4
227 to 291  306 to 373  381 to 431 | -0.8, 12.9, 12.3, 12.6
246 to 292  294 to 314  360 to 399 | -1.1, 12.8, 11.9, 12.5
